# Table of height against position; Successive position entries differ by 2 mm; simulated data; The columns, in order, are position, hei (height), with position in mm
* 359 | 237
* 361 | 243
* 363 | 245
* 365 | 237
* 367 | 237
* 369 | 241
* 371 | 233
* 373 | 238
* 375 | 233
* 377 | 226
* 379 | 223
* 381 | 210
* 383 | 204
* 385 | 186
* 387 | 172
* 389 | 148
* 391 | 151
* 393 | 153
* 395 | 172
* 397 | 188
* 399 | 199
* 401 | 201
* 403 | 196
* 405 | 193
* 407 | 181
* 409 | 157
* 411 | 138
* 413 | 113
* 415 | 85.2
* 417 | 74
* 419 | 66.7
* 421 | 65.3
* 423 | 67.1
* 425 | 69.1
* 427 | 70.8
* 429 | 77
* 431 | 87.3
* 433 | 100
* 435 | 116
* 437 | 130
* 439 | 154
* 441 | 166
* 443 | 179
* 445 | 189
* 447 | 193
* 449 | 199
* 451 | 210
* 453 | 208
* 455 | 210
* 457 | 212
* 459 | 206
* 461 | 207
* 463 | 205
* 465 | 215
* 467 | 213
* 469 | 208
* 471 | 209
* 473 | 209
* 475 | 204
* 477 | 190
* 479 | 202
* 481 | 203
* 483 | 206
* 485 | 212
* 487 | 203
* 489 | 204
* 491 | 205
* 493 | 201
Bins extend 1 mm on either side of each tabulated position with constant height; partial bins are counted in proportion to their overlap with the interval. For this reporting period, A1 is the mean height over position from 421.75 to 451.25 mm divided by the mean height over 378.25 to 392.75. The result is 0.72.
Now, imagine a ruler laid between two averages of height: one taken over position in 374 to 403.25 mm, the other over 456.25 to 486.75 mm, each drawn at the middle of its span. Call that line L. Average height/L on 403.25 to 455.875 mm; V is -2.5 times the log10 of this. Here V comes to 0.42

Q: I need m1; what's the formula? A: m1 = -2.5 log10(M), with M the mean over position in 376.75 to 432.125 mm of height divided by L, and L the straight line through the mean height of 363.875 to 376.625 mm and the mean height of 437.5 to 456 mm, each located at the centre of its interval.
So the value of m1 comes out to 0.45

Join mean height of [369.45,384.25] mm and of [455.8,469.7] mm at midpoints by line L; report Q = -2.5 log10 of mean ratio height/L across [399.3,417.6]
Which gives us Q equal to 0.39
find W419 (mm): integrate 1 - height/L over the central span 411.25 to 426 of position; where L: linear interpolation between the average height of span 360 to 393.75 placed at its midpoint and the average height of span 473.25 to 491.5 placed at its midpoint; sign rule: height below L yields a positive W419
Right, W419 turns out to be 9.1 mm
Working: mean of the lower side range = 211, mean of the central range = 80.3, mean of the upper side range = 203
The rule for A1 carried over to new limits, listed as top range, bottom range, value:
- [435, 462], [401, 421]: 1.40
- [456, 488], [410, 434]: 2.44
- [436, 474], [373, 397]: 1.03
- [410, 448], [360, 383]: 0.49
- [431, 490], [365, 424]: 1.11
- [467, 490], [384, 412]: 1.18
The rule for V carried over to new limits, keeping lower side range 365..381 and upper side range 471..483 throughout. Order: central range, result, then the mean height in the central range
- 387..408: 0.25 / 178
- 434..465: 0.13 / 187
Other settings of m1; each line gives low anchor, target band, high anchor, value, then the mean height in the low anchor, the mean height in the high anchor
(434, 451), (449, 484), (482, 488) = -0.09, 168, 207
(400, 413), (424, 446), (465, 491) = 0.47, 173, 206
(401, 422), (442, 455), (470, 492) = -0.16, 130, 204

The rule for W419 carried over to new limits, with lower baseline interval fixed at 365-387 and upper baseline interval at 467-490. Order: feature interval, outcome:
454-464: 0.00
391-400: 1.78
